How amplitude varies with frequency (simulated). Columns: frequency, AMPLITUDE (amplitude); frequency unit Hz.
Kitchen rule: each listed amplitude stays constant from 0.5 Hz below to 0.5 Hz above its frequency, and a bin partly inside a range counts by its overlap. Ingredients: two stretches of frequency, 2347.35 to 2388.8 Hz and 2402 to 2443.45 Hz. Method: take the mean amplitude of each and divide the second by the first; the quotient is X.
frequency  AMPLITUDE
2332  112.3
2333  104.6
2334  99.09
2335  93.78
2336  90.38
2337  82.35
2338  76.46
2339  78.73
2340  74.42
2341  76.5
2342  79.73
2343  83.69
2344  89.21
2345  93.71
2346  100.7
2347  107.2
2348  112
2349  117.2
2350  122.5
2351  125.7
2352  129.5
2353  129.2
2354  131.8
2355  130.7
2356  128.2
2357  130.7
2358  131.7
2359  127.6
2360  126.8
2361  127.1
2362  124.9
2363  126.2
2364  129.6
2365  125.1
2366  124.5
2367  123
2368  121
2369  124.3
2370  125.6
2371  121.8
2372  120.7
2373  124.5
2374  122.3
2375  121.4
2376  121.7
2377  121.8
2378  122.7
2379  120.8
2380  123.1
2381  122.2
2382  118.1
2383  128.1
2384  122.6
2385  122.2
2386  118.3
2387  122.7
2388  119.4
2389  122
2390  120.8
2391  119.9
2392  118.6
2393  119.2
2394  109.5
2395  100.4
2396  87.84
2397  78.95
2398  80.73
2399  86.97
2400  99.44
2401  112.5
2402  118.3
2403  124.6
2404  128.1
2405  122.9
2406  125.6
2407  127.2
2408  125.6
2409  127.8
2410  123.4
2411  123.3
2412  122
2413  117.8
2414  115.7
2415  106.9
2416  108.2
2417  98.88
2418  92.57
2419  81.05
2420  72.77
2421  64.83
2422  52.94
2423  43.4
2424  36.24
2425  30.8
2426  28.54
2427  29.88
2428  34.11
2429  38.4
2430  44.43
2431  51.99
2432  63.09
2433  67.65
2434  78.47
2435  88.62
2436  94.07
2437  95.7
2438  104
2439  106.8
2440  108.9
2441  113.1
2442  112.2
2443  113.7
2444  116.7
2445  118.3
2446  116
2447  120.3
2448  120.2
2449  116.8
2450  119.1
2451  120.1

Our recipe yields 0.72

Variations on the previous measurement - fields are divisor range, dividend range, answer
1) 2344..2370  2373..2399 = 0.94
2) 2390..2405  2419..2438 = 0.54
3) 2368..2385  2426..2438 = 0.51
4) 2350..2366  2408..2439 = 0.62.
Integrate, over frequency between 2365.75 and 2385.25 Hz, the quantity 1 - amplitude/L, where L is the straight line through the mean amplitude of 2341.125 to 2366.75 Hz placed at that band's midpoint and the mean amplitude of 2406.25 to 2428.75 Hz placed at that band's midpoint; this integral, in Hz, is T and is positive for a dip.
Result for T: -3.0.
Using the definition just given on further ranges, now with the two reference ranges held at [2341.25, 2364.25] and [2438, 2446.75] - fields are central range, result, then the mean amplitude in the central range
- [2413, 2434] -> 9.05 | 64.8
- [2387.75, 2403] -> 1.11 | 107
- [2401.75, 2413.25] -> -0.97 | 124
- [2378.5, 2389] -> -0.56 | 122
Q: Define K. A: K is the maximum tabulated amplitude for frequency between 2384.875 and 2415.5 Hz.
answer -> 128.1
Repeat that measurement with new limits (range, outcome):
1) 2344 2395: 131.8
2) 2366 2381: 125.6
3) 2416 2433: 108.2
